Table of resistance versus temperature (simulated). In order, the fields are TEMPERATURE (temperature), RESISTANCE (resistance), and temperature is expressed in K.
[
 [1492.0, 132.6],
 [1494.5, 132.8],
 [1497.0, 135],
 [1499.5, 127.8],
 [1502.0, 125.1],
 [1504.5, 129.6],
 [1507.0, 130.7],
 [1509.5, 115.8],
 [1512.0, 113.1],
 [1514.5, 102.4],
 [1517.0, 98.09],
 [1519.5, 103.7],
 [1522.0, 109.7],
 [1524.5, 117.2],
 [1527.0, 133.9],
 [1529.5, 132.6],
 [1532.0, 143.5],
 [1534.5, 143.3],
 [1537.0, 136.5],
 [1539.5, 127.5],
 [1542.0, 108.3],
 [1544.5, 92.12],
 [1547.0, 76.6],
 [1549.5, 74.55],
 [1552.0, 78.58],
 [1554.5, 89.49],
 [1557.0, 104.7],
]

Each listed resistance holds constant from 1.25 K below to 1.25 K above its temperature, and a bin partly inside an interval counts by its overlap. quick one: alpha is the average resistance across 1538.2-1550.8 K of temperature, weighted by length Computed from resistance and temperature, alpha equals 95.9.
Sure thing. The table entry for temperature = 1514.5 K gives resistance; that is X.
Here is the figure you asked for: 102.4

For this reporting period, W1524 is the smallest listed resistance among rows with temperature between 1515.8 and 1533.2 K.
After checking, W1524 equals 98.09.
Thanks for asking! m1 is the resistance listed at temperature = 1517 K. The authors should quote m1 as 98.09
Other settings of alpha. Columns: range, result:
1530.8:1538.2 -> 141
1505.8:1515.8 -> 115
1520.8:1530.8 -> 124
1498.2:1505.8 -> 128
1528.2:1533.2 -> 138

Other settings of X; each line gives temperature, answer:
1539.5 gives 127.5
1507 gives 130.7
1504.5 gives 129.6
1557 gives 104.7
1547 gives 76.6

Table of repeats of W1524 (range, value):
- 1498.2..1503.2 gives 125.1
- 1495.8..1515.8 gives 102.4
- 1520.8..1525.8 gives 109.7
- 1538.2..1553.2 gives 74.55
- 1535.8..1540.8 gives 127.5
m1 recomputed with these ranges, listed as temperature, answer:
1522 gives 109.7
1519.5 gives 103.7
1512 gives 113.1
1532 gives 143.5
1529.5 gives 132.6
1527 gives 133.9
